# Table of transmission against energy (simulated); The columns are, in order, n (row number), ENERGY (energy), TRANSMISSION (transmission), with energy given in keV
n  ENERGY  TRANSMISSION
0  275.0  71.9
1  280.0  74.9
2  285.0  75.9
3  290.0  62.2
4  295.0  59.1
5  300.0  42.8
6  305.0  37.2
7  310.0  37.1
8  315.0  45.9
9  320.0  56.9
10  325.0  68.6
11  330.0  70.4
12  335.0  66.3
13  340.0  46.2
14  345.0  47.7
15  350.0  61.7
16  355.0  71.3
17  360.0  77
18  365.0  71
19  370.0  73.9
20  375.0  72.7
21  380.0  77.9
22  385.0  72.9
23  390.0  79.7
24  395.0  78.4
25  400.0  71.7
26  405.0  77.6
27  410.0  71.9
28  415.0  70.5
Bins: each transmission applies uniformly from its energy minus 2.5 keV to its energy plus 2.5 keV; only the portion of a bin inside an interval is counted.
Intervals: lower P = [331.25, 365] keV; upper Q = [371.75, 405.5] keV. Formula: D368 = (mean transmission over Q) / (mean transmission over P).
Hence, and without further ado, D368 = 1.21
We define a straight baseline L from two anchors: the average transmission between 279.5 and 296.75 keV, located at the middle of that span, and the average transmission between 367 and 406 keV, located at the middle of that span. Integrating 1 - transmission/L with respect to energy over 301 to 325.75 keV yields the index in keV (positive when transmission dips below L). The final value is 7.94 keV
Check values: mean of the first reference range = 67.6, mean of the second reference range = 75.5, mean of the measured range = 47.4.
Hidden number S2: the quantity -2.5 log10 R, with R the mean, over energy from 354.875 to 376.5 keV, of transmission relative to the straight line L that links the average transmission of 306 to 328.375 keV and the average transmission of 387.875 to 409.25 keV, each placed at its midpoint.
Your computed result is -0.11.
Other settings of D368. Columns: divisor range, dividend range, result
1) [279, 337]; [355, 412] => 1.30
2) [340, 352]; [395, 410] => 1.42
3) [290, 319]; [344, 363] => 1.41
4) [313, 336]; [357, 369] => 1.20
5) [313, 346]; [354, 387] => 1.27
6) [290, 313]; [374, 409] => 1.65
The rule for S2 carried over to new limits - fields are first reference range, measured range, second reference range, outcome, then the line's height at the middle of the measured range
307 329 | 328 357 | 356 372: 0.062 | 64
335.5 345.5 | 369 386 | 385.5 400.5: -0.084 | 69.1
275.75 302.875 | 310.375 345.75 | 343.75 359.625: 0.121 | 63.4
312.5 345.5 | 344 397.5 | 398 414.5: -0.086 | 66.3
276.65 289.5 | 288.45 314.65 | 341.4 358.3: 0.428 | 69.5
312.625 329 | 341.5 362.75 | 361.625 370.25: 0.080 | 68.2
